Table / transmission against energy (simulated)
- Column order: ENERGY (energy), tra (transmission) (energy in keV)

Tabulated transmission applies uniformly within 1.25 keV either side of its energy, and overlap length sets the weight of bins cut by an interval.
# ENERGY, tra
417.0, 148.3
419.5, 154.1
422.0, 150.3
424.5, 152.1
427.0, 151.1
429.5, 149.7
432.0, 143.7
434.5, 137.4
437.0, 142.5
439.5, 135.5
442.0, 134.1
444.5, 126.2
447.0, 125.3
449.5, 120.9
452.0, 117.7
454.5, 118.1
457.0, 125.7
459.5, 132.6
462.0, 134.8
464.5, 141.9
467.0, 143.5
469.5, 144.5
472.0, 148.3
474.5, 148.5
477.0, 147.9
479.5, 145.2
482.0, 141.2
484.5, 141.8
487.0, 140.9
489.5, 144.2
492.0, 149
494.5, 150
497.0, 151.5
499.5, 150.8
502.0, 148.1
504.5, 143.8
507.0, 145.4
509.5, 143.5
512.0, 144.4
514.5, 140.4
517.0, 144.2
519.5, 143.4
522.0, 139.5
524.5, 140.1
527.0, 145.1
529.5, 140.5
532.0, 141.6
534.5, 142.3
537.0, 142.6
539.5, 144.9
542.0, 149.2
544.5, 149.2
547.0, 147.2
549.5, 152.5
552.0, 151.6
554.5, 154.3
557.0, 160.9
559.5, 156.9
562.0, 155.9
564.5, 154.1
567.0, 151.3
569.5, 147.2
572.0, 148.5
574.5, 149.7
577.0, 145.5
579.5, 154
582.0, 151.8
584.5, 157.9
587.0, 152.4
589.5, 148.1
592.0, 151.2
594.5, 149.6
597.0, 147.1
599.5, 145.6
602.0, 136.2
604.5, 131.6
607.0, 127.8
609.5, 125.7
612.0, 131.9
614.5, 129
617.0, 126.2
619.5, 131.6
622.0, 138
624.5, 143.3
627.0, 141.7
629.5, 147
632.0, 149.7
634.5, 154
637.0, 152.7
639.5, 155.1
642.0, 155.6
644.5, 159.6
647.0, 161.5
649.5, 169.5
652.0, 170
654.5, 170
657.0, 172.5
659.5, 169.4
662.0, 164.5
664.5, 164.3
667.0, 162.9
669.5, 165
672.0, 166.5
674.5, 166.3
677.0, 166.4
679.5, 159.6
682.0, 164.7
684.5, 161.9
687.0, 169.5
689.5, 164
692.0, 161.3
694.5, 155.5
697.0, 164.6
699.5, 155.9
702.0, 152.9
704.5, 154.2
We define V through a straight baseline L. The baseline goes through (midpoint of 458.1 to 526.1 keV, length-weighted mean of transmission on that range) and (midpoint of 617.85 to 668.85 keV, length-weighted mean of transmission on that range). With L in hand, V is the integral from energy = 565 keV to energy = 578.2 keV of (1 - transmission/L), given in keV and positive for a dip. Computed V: 0.16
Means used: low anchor 144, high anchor 157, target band 149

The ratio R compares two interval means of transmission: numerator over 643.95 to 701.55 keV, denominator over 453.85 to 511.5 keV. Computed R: 1.15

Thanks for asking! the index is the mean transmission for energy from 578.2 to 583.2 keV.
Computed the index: 153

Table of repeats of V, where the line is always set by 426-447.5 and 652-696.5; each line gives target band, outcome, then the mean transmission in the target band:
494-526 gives 0.42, 145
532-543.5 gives 0.42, 145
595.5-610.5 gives 2.01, 136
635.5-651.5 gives 0.22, 159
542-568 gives -0.23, 153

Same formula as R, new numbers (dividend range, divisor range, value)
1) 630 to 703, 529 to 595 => 1.08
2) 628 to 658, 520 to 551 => 1.10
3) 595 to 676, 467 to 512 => 1.03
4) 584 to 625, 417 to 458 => 1.02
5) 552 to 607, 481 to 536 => 1.04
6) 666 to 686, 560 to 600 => 1.09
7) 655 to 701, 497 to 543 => 1.14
